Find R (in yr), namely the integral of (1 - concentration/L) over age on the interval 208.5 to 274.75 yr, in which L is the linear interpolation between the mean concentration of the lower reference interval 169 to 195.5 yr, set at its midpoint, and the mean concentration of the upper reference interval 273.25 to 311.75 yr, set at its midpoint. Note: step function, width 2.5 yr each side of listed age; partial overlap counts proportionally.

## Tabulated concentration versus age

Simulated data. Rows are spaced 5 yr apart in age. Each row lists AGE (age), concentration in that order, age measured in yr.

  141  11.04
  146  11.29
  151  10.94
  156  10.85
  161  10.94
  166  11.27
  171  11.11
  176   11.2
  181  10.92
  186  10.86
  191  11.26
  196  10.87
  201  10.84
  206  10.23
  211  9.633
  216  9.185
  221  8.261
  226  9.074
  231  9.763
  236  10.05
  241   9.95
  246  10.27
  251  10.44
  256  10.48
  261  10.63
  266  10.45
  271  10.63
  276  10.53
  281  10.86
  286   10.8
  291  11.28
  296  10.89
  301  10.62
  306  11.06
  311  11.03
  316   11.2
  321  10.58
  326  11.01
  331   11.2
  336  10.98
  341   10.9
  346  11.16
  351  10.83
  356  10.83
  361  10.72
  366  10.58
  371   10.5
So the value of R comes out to 6.26 yr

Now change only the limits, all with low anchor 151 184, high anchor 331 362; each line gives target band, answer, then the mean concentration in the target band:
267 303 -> 0.60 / 10.8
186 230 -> 4.19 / 9.97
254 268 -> 0.59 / 10.5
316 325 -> 0.10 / 10.8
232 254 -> 1.68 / 10.2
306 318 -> -0.16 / 11.1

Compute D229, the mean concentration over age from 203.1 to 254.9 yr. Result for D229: 9.72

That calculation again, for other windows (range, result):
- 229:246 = 9.98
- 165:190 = 11.1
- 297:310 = 10.9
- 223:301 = 10.4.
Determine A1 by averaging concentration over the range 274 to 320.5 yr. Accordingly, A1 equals 10.9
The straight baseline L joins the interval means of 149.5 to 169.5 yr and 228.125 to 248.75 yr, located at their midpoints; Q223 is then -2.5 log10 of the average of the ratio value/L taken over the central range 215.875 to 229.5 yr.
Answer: 0.15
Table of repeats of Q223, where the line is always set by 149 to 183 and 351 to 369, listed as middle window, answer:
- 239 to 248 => 0.08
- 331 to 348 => -0.03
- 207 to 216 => 0.14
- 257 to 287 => 0.02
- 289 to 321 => -0.02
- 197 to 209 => 0.04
